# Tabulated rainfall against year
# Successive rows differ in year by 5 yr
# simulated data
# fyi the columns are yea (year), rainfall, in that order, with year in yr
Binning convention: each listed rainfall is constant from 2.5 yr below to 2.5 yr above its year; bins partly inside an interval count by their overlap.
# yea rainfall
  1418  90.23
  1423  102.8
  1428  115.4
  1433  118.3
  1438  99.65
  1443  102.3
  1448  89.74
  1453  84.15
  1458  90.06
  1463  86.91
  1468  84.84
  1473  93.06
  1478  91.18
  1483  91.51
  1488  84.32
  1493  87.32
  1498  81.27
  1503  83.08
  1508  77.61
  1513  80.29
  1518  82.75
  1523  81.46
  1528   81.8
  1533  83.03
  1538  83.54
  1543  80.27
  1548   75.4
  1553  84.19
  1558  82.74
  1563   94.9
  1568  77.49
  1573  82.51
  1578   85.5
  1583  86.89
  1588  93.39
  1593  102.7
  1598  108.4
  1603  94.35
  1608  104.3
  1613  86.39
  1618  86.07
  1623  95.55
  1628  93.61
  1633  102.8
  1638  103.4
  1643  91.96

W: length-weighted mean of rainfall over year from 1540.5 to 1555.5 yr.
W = 80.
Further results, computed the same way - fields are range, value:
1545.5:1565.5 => 84.3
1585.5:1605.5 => 99.7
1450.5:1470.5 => 86.5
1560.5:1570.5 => 86.2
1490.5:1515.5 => 81.9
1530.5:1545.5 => 82.3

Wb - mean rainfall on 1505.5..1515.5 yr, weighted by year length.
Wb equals 79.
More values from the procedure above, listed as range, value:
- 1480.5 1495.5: 87.7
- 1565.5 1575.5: 80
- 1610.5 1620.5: 86.2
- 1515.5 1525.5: 82.1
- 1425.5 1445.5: 109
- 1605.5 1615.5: 95.3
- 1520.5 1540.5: 82.5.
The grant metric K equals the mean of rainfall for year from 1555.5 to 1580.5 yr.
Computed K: 84.6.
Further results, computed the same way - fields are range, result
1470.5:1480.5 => 92.1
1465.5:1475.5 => 89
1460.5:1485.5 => 89.5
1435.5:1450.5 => 97.2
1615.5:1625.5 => 90.8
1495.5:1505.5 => 82.2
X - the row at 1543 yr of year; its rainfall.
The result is 80.27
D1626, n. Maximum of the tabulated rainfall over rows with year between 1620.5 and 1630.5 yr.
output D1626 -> 95.55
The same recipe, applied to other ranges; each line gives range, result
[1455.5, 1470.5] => 90.06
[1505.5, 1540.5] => 83.54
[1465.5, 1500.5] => 93.06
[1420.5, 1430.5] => 115.4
